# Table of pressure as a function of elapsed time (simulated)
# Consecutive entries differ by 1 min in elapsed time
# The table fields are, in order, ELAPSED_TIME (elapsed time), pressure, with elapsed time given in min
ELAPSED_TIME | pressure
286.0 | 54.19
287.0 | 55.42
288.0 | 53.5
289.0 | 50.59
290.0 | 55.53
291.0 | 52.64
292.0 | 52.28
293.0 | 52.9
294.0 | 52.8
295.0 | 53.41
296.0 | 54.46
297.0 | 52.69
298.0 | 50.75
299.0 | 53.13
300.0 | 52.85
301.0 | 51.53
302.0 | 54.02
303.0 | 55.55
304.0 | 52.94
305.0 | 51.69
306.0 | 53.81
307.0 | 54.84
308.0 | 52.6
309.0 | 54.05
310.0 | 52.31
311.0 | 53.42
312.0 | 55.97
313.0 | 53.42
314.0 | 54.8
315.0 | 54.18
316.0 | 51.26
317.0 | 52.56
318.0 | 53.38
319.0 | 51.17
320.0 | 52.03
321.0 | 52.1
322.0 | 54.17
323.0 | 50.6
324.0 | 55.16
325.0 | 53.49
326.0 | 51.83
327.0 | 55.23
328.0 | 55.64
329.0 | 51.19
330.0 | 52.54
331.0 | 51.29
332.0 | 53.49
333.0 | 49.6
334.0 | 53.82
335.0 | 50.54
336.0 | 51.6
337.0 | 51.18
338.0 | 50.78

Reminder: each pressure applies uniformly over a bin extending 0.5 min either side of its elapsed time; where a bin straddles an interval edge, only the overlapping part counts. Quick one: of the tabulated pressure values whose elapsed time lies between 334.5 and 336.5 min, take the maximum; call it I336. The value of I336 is 51.6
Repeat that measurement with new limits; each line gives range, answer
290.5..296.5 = 54.46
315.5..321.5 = 53.38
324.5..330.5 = 55.64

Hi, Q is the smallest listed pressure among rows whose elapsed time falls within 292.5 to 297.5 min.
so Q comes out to 52.69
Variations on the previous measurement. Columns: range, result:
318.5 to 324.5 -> 50.6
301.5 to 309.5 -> 51.69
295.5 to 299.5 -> 50.75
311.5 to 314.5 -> 53.42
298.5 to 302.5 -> 51.53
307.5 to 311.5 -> 52.31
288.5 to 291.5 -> 50.59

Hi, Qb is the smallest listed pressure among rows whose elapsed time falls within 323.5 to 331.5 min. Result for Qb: 51.19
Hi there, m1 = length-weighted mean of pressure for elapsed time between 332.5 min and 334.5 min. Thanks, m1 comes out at 51.7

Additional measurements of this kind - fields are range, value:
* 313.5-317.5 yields 53.2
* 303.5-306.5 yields 52.8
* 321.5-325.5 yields 53.4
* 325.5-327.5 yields 53.5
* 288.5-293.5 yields 52.8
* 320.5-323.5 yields 52.3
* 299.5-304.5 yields 53.4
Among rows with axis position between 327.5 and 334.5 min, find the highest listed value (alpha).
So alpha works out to 55.64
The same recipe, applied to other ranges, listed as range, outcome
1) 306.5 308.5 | 54.84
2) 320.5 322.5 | 54.17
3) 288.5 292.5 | 55.53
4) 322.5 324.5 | 55.16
